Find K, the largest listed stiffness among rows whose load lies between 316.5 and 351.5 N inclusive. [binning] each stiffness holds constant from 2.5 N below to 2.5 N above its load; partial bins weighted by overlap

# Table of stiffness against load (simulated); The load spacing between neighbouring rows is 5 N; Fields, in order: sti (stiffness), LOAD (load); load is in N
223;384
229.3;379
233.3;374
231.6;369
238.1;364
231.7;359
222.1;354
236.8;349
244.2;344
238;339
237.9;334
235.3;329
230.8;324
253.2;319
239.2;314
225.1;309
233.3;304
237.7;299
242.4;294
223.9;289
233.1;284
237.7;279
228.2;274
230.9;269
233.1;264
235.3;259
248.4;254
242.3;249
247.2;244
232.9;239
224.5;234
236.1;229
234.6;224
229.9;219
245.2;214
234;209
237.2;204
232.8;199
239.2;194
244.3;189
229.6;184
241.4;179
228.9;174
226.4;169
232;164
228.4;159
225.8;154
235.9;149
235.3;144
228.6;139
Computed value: 253.2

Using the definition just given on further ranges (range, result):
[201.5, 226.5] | 245.2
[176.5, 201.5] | 244.3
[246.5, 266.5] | 248.4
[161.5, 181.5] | 241.4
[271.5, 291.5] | 237.7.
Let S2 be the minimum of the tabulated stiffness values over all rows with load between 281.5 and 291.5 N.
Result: 223.9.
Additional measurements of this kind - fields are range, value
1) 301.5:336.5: 225.1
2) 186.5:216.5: 232.8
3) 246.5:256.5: 242.3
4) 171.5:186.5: 228.9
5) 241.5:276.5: 228.2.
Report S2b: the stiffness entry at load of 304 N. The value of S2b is 233.3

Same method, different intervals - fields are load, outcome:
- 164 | 232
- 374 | 233.3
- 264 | 233.1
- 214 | 245.2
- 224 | 234.6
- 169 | 226.4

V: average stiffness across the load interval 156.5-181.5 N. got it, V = 231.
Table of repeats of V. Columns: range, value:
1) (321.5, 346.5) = 237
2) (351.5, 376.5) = 231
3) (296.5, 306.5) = 236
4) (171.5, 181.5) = 235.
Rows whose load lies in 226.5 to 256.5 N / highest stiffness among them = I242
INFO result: 248.4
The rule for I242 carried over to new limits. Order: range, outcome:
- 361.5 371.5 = 238.1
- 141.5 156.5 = 235.9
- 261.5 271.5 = 233.1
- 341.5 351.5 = 244.2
